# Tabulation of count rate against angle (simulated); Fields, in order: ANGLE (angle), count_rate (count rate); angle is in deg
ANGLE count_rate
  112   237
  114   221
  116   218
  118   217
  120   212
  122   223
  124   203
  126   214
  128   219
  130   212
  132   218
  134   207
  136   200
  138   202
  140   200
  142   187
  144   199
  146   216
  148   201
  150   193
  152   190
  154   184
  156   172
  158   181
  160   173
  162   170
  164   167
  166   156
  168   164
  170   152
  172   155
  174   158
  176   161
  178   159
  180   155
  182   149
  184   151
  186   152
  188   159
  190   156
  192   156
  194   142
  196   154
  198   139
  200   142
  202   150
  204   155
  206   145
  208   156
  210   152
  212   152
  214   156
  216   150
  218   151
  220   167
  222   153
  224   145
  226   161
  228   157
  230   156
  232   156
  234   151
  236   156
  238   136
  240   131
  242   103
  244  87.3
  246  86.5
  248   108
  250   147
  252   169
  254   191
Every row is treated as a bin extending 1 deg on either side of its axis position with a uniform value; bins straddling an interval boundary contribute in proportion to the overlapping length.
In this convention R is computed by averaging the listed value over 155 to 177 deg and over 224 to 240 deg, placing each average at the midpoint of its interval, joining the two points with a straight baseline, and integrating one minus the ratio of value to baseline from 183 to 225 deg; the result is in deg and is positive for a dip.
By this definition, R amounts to 1.4 deg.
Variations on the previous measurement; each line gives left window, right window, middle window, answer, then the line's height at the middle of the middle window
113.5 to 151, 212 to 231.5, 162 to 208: 5.95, 177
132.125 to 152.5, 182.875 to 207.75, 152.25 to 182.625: 2.10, 177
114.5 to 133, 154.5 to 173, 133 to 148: -0.55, 195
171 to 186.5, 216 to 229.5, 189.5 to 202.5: 0.59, 155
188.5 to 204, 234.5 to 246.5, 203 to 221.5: -2.08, 138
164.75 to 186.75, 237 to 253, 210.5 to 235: -4.17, 132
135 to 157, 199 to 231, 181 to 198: 1.70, 168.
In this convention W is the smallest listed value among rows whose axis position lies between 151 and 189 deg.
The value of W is 149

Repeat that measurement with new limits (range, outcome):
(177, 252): 86.5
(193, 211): 139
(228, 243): 103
